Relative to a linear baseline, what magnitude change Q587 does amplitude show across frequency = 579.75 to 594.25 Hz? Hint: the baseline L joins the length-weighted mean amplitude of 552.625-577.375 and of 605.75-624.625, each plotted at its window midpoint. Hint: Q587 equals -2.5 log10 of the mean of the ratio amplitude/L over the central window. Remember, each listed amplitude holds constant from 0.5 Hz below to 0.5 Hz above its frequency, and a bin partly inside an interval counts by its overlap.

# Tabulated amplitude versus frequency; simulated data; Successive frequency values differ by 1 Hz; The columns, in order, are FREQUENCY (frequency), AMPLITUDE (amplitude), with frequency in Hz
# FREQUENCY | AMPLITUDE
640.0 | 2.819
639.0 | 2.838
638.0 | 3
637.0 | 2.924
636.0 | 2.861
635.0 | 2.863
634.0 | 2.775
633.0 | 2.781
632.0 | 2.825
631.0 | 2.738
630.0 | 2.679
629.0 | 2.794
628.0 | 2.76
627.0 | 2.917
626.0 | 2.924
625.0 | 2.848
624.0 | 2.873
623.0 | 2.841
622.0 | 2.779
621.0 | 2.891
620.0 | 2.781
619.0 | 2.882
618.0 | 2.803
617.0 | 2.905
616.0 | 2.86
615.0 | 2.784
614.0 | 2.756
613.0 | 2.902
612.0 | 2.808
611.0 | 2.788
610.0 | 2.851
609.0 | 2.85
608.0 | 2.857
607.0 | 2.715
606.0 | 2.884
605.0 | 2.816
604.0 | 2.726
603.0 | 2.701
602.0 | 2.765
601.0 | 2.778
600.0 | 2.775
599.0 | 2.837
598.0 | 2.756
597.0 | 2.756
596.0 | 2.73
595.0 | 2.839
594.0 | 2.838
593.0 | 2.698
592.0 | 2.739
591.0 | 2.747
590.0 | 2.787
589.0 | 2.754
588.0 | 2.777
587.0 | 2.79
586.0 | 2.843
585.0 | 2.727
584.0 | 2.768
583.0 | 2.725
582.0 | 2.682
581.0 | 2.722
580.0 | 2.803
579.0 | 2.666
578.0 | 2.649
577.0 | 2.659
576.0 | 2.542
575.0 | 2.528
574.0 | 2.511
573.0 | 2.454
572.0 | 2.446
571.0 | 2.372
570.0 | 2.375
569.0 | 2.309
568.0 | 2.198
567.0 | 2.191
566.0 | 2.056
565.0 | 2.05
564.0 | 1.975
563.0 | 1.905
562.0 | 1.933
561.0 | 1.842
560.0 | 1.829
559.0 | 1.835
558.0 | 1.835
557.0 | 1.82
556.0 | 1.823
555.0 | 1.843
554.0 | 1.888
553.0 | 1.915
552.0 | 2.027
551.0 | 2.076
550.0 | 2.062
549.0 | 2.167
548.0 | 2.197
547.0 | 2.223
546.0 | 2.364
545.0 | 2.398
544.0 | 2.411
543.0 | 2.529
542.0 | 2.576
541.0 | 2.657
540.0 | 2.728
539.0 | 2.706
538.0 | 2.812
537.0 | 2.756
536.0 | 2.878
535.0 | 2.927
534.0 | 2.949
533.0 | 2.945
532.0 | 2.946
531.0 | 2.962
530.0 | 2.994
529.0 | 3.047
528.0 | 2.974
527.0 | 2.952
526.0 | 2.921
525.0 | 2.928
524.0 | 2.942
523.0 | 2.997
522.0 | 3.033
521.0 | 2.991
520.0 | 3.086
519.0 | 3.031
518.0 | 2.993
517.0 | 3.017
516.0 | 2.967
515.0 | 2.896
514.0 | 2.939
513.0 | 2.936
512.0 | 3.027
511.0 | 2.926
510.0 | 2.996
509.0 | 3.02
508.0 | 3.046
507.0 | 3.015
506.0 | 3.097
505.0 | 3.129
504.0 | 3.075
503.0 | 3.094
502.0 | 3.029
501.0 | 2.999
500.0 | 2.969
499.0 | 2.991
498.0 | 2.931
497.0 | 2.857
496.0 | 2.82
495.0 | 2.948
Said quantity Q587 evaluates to -0.14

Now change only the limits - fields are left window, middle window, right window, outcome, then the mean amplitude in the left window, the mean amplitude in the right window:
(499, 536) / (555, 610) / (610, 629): 0.15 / 2.99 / 2.84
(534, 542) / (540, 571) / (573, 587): 0.27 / 2.78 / 2.67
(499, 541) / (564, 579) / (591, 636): 0.21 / 2.96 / 2.81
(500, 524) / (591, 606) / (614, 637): 0.04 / 3.01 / 2.83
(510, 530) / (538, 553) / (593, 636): 0.23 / 2.98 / 2.81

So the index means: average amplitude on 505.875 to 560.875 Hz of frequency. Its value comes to 2.64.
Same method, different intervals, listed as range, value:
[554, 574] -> 2.06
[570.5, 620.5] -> 2.74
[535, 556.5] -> 2.35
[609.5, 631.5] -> 2.83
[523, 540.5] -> 2.91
